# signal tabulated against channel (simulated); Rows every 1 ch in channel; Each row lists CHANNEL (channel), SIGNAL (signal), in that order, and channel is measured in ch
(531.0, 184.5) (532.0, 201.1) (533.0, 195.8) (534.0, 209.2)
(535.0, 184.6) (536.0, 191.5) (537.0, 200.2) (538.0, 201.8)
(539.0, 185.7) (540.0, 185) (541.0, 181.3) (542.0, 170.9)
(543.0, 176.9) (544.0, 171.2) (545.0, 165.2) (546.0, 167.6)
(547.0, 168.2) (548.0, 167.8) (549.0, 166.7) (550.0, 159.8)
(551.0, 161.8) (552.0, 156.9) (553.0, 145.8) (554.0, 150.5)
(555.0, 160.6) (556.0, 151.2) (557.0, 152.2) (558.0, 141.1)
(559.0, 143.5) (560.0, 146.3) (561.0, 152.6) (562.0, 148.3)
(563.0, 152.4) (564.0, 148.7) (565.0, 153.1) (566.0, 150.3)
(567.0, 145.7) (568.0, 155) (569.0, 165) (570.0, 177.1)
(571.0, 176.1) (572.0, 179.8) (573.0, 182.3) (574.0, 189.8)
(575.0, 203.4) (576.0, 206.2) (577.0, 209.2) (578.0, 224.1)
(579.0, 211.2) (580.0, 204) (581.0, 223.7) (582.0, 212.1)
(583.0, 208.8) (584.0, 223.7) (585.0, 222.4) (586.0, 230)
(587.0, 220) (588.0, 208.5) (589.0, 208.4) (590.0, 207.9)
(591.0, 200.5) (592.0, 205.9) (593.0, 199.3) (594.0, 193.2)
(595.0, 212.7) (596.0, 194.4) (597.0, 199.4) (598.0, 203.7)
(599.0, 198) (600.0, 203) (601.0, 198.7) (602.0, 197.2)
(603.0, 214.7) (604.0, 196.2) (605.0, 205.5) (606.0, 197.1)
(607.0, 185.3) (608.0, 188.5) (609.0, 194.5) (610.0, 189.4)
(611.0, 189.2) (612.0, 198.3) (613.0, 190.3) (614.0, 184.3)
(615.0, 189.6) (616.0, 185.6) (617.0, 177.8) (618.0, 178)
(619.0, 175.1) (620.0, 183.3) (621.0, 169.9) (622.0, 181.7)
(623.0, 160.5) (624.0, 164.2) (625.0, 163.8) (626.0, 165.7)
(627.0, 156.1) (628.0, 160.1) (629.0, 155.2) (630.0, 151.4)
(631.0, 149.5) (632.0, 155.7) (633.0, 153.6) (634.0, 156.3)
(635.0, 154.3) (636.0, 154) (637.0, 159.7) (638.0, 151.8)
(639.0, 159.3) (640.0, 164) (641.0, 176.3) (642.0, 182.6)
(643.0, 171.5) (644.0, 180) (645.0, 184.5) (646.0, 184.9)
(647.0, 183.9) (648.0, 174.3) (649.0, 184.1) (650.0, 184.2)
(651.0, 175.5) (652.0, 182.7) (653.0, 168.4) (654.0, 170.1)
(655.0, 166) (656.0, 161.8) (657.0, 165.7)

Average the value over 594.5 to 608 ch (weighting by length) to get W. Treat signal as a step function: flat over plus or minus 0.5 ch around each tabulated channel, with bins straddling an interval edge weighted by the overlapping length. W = 200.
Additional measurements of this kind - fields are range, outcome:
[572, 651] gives 187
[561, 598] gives 193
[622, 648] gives 164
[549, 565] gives 152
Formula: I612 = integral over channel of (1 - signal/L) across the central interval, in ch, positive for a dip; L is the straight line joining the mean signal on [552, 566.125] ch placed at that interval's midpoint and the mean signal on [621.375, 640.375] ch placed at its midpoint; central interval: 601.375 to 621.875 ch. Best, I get -4.3 ch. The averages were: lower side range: 150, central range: 189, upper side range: 159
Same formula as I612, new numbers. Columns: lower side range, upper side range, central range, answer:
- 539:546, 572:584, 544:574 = 4.8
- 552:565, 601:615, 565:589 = -4.2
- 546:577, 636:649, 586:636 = -5.0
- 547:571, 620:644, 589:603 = -3.8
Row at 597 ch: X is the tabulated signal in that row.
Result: 199.4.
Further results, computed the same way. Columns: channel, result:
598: 203.7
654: 170.1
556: 151.2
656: 161.8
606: 197.1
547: 168.2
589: 208.4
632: 155.7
